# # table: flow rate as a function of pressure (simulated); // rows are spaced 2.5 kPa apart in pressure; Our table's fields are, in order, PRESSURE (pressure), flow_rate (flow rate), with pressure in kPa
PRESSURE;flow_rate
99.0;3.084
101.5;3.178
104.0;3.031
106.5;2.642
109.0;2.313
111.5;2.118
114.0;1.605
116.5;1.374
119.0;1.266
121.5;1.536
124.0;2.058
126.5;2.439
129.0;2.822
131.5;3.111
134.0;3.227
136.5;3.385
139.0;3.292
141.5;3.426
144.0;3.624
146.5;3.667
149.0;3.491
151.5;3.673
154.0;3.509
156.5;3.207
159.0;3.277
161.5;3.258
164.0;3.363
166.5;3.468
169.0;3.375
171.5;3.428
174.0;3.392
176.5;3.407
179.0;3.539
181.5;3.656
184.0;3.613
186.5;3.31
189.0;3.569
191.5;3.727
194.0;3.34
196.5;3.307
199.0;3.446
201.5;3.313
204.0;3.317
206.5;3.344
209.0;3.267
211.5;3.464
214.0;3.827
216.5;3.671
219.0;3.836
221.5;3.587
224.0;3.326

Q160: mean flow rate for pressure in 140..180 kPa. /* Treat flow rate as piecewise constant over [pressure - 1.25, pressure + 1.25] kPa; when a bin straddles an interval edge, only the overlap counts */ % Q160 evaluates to 3.44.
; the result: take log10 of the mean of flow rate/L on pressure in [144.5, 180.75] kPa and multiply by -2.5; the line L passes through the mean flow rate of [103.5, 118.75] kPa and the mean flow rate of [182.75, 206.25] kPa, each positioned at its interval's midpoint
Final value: -0.18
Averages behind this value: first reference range 2.08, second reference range 3.43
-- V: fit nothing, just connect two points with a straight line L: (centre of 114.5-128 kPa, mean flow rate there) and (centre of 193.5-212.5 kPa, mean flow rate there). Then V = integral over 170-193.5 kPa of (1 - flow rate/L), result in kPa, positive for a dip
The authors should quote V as -4.7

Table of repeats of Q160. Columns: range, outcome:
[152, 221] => 3.46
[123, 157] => 3.22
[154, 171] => 3.34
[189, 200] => 3.47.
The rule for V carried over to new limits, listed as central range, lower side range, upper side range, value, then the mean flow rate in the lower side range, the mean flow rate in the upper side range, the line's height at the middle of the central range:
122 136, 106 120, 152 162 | -1.7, 1.86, 3.34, 2.4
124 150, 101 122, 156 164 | -4.4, 2.1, 3.27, 2.72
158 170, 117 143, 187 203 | -1.2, 2.63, 3.44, 3.05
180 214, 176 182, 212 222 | 1.6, 3.53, 3.72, 3.62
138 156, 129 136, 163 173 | -1.5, 3.13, 3.41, 3.24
